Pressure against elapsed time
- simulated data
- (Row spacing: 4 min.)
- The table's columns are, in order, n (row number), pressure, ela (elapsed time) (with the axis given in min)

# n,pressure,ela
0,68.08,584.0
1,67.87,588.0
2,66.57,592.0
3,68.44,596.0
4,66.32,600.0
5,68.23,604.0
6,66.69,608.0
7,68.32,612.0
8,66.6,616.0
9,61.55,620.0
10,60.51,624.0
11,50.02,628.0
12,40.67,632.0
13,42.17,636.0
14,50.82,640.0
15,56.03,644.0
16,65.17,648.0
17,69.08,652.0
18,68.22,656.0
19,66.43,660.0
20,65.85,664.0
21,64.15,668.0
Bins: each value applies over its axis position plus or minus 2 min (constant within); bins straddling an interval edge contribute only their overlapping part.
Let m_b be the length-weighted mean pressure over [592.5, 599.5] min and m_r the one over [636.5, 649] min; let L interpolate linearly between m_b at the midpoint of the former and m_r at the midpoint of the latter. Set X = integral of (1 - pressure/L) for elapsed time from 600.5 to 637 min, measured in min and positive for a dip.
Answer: 1.6 min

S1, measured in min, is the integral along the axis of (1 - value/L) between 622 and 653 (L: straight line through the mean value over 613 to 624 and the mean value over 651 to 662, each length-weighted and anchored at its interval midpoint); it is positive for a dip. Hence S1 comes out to 5.7 min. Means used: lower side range 63.8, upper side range 67.8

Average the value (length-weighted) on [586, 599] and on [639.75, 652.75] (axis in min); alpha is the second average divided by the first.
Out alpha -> 0.90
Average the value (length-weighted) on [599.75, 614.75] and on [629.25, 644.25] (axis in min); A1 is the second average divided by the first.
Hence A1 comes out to 0.7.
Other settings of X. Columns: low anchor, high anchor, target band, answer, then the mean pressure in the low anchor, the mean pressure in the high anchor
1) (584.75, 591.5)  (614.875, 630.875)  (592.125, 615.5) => -1.5 min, 67.6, 58.3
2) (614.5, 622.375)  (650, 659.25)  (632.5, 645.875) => 3.6 min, 63.7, 68.4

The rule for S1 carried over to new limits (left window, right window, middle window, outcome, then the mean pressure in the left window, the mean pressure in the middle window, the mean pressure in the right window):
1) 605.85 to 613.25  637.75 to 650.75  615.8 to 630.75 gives 1.4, 67.4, 57.9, 57.7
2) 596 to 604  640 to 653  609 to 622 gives -0.1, 67.3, 65.6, 61.1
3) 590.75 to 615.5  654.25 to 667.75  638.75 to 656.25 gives 1.3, 67.4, 61.7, 66.5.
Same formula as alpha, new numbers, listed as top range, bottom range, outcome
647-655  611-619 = 1.01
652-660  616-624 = 1.09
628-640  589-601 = 0.66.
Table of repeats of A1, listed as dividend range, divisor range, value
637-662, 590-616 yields 0.92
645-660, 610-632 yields 1.12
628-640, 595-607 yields 0.66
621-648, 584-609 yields 0.76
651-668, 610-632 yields 1.12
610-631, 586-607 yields 0.90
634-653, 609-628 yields 0.89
